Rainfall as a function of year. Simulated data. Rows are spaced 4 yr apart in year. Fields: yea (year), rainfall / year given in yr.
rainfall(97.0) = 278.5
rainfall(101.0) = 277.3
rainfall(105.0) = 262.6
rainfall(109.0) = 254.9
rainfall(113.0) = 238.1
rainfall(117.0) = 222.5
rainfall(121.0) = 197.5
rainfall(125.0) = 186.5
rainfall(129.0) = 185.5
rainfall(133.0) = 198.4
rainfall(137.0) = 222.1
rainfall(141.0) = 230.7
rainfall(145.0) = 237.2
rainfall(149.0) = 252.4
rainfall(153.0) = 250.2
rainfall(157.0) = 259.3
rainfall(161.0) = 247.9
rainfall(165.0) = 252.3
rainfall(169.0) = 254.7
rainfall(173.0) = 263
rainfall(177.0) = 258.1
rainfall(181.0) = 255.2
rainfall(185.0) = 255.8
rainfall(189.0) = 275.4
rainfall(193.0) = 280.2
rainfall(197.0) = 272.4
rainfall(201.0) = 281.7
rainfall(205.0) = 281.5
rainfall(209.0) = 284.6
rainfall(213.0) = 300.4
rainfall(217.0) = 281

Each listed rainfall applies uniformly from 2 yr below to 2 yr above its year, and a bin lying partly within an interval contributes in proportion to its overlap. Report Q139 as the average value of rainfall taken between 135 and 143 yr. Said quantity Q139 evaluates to 226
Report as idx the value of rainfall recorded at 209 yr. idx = 284.6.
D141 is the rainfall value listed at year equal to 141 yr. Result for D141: 230.7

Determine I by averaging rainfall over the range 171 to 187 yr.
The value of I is 258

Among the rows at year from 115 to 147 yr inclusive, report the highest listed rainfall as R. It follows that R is 237.2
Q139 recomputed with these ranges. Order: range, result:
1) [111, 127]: 211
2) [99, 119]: 251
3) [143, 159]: 250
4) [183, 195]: 270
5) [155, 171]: 254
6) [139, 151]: 240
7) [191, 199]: 276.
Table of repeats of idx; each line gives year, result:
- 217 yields 281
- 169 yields 254.7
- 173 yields 263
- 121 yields 197.5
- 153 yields 250.2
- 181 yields 255.2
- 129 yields 185.5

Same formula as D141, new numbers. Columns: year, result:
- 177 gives 258.1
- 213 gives 300.4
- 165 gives 252.3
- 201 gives 281.7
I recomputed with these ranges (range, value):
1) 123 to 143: 205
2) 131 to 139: 210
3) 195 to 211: 280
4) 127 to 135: 192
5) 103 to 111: 259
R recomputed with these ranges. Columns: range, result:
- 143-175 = 263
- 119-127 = 197.5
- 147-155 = 252.4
